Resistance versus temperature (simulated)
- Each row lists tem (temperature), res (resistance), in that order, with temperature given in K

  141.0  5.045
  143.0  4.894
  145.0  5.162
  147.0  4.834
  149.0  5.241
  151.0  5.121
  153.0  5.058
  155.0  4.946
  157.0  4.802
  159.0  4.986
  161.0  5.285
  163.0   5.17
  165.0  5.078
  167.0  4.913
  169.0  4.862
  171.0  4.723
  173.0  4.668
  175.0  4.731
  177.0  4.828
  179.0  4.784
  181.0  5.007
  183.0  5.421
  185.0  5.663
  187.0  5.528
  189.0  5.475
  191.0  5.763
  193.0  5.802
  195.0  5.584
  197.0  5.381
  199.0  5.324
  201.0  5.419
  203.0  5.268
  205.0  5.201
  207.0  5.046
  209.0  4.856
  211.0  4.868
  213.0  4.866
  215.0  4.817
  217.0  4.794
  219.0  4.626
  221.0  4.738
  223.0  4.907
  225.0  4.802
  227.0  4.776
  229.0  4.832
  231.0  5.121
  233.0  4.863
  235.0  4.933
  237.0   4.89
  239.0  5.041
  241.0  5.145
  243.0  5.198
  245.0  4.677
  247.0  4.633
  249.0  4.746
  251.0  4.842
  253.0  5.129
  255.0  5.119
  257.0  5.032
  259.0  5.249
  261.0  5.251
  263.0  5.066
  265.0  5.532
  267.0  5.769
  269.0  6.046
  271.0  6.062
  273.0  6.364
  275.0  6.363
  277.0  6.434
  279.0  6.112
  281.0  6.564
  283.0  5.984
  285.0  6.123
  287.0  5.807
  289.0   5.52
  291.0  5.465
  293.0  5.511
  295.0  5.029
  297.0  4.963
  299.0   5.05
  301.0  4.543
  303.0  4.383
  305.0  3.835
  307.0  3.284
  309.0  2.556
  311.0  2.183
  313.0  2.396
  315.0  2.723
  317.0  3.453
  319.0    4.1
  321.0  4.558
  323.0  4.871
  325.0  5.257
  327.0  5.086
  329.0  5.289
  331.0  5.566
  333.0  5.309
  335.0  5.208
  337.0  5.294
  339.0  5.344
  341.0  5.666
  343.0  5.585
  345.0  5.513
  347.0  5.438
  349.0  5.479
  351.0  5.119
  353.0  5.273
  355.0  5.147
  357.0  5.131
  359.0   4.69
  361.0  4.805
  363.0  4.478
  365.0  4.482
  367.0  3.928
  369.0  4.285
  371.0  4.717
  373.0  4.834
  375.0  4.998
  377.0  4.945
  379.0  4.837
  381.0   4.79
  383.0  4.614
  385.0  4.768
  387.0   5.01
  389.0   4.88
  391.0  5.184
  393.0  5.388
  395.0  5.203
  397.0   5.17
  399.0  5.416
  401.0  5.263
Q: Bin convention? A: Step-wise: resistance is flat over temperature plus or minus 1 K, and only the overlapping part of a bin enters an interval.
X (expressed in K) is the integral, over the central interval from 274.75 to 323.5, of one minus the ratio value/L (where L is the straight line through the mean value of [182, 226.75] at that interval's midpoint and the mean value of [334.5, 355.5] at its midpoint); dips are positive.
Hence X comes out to 5.7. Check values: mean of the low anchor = 5.18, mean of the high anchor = 5.38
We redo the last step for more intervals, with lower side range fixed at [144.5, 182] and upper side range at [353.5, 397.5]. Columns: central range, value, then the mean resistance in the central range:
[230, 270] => -1.7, 5.11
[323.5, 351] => -2.9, 5.37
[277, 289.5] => -3.0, 6.07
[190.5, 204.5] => -1.6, 5.49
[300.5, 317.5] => 5.8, 3.22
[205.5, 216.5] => 0.1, 4.9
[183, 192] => -1.2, 5.59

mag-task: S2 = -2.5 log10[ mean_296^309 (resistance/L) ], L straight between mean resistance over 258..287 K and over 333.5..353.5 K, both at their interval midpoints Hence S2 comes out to 0.330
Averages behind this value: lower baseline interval 5.92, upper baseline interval 5.39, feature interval 4.21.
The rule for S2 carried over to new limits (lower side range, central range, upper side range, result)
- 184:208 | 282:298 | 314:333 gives -0.15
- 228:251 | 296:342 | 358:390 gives 0.09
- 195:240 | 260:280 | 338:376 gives -0.18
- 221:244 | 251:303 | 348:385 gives -0.14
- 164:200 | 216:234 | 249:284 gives 0.13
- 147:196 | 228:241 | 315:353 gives 0.03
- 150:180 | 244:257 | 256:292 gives 0.16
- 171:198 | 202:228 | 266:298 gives 0.12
